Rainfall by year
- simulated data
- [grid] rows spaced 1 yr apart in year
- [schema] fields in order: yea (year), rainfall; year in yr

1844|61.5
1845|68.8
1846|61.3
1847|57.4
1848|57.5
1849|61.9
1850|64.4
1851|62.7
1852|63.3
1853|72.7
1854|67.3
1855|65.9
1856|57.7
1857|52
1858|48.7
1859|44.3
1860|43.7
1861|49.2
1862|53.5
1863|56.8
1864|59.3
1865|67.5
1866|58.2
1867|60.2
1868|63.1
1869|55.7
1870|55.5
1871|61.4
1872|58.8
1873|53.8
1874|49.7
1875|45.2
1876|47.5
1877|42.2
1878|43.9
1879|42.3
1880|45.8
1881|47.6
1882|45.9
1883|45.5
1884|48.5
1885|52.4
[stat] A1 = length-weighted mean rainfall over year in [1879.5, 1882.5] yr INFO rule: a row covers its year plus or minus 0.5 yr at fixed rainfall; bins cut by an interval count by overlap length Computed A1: 46.4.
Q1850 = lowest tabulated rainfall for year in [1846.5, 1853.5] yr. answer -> 57.4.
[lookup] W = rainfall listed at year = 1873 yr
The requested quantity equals 53.8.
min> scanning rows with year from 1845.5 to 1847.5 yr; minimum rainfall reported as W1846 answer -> 57.4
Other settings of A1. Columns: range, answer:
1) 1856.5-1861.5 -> 47.6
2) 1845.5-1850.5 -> 60.5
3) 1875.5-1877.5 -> 44.9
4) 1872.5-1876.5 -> 49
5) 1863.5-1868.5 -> 61.7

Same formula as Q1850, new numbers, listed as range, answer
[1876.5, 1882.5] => 42.2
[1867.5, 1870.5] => 55.5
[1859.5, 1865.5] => 43.7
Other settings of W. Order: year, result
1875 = 45.2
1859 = 44.3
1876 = 47.5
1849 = 61.9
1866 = 58.2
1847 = 57.4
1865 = 67.5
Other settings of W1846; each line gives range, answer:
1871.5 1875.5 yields 45.2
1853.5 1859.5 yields 44.3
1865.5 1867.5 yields 58.2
